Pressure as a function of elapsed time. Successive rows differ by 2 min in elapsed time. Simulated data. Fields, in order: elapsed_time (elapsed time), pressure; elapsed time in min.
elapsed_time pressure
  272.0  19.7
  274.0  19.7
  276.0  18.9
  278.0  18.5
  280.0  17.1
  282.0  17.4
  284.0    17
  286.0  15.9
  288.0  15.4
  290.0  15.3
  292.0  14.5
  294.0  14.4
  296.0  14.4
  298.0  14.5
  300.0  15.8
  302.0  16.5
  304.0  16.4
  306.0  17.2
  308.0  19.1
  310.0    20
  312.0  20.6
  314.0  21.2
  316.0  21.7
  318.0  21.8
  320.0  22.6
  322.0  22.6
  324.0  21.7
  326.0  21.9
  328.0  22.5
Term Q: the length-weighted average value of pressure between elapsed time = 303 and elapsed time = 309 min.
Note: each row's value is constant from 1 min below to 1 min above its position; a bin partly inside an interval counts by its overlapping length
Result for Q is 17.6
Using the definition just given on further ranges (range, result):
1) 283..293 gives 15.6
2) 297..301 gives 15.2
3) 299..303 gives 16.1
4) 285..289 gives 15.7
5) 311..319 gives 21.3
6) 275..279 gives 18.7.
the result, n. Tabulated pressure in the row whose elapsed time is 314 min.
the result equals 21.2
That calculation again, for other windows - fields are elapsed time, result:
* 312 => 20.6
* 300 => 15.8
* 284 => 17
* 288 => 15.4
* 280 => 17.1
